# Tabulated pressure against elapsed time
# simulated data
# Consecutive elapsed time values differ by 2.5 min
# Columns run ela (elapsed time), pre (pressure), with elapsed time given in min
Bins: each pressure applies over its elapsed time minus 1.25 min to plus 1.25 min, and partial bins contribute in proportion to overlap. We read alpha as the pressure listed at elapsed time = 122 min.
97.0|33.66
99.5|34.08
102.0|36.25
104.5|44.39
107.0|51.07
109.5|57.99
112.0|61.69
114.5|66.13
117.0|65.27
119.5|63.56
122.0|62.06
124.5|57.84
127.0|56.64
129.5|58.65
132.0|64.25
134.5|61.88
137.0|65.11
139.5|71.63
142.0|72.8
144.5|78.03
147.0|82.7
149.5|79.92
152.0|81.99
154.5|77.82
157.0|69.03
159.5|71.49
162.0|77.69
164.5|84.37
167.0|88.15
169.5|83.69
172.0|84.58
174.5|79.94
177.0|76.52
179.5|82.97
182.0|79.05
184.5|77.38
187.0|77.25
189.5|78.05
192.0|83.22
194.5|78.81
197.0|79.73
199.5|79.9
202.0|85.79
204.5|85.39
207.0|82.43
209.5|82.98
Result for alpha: 62.06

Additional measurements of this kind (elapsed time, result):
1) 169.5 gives 83.69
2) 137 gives 65.11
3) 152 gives 81.99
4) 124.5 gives 57.84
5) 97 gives 33.66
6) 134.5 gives 61.88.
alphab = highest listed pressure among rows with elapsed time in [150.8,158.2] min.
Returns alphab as 81.99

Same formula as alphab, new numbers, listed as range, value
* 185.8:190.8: 78.05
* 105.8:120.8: 66.13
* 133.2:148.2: 82.7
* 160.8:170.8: 88.15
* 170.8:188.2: 84.58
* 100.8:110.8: 57.99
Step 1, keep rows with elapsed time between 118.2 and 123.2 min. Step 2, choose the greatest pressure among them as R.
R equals 63.56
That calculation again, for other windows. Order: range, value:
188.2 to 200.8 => 83.22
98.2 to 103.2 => 36.25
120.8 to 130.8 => 62.06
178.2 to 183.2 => 82.97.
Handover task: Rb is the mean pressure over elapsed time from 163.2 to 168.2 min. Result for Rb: 86.2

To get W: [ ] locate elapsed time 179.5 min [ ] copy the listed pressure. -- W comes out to 82.97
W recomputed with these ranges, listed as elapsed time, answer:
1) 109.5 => 57.99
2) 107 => 51.07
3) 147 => 82.7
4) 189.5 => 78.05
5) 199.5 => 79.9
